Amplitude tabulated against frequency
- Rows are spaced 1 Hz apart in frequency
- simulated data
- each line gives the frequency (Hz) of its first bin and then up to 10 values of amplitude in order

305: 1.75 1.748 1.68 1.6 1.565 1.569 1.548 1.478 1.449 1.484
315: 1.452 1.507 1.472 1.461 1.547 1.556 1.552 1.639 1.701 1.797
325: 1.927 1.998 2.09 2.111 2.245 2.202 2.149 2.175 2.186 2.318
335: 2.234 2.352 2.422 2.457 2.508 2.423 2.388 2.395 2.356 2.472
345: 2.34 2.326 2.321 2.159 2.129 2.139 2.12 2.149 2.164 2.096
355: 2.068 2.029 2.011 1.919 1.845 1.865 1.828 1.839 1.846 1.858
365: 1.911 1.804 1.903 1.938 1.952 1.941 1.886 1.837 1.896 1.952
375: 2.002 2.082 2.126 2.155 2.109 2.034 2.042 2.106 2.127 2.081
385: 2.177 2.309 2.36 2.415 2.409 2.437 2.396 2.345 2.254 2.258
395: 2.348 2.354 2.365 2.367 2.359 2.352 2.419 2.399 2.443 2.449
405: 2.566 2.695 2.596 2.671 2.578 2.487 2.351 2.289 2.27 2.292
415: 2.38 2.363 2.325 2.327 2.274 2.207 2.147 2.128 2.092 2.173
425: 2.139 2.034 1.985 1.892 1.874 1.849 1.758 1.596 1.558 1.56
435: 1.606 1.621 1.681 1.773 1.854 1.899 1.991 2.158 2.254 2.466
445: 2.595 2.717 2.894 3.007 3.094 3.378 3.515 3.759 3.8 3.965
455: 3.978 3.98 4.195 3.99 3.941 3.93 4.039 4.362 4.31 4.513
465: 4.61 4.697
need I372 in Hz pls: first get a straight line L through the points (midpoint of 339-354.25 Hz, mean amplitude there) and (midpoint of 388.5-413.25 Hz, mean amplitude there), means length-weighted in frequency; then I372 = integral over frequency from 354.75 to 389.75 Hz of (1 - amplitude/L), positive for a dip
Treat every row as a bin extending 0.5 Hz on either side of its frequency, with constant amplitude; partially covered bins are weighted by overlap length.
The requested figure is 4.8 Hz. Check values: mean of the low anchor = 2.28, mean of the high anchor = 2.42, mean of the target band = 2.02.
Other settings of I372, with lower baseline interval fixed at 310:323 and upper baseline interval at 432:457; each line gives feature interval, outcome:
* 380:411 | -2.14 Hz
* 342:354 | -3.00 Hz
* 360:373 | 0.53 Hz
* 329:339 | -3.65 Hz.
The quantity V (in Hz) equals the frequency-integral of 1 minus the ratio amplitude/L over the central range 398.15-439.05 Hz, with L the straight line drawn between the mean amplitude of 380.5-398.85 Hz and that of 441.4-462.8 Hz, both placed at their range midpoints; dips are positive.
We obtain 9.03 Hz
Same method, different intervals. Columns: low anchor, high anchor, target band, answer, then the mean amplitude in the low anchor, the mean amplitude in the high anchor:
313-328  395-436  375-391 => -1.4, 1.66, 2.21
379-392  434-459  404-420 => 0.5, 2.24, 2.84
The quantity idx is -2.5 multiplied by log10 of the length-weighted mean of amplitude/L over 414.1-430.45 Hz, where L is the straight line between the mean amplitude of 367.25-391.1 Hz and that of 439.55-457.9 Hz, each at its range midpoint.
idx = 0.262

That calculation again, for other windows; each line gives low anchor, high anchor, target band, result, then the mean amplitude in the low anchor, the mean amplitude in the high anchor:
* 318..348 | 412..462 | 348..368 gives 0.13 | 2.13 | 2.57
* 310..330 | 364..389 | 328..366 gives -0.17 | 1.69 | 2.05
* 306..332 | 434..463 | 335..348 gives -0.22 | 1.72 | 3.01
